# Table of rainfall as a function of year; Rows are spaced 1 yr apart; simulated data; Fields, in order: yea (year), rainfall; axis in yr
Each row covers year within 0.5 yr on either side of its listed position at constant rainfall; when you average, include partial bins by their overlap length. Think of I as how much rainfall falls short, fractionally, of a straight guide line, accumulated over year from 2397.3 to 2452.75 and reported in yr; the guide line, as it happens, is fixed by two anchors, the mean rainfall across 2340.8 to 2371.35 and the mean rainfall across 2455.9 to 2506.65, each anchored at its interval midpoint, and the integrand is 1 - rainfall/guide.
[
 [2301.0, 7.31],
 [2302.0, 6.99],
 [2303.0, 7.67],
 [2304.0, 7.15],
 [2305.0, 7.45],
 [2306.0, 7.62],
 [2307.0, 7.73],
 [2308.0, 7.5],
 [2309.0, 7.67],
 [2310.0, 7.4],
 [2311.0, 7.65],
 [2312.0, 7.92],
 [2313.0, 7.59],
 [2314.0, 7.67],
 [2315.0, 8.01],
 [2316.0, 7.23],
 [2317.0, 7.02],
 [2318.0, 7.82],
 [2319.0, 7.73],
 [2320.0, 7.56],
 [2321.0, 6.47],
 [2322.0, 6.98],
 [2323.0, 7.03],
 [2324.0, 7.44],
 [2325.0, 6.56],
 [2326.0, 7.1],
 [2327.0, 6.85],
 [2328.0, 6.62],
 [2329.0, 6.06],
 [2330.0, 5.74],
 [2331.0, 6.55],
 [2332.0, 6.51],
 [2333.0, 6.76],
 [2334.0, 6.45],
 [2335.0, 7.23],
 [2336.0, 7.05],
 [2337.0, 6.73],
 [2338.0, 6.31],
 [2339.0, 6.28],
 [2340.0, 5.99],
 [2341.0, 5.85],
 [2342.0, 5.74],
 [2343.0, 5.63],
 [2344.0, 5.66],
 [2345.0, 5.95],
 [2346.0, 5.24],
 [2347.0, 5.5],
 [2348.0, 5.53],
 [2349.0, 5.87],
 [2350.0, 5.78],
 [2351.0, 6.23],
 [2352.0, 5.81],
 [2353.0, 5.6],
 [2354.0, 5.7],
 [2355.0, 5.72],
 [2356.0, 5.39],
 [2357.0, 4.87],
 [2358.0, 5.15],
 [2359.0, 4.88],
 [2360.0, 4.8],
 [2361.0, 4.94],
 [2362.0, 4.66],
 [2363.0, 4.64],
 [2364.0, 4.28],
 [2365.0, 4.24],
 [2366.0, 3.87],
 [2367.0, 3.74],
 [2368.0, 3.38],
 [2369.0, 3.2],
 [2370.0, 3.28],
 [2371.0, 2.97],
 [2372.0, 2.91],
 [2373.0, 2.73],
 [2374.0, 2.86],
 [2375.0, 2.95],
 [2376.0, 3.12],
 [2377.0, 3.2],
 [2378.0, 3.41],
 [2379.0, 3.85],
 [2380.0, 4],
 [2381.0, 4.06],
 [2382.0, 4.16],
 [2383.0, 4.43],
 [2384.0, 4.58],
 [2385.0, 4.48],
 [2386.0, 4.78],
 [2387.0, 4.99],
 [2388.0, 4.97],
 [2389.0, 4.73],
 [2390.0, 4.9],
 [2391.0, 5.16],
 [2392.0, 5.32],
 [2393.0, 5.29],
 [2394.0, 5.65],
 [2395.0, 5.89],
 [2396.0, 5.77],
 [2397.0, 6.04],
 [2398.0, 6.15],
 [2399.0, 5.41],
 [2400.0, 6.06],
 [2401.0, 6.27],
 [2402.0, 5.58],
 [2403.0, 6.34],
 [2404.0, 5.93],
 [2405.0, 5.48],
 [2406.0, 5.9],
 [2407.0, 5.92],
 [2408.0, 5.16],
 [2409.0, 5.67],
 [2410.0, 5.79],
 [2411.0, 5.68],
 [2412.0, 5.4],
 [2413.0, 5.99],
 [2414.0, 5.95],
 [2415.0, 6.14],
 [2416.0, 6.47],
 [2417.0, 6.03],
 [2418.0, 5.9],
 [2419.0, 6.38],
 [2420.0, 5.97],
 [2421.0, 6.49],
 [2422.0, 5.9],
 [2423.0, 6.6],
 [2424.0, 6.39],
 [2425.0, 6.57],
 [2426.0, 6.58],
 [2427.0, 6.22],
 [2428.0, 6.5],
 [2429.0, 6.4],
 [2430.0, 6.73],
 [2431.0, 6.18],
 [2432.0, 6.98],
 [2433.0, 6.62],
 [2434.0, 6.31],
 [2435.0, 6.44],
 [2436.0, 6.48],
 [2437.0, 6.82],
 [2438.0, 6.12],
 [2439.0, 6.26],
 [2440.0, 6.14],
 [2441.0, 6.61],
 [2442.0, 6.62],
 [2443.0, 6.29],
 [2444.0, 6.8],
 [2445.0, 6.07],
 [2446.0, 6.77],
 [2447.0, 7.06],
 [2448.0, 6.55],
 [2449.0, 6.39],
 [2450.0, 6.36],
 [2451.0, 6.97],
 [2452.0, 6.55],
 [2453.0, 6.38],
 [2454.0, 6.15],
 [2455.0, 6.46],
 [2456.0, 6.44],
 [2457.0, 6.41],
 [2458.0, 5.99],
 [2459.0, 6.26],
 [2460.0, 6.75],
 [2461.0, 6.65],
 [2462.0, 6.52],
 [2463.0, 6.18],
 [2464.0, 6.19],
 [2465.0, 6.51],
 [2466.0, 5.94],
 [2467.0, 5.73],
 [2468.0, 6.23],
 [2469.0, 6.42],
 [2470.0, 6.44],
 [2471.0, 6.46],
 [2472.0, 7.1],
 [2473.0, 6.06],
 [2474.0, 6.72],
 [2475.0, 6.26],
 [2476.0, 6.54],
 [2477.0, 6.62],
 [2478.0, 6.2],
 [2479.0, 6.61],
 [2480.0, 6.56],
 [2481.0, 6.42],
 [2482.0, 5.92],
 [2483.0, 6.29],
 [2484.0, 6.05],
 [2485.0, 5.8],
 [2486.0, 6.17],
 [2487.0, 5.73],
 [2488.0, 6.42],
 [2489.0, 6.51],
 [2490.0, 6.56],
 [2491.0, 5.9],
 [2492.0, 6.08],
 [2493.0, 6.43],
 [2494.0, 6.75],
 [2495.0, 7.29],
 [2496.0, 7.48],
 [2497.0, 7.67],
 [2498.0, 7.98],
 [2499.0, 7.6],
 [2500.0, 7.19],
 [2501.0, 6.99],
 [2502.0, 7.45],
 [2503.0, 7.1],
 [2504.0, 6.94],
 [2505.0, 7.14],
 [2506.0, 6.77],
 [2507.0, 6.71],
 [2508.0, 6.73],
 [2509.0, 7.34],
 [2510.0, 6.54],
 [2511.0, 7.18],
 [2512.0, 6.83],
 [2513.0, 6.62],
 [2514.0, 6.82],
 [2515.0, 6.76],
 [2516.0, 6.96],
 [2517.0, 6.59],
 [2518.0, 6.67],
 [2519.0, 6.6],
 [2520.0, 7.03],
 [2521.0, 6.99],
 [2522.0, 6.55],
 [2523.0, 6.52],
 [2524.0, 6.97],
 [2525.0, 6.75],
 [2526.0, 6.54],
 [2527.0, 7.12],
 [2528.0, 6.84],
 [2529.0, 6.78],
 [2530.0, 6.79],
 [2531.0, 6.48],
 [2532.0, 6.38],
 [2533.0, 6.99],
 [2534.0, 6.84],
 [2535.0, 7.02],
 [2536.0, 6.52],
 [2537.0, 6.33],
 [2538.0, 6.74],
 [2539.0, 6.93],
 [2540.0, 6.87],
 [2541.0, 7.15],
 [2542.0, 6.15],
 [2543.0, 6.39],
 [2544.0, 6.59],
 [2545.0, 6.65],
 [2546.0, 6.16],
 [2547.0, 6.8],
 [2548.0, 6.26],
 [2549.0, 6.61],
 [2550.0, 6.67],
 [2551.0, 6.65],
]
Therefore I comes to -3.74 yr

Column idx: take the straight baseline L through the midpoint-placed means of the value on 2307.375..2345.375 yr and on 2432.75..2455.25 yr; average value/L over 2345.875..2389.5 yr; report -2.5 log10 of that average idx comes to 0.45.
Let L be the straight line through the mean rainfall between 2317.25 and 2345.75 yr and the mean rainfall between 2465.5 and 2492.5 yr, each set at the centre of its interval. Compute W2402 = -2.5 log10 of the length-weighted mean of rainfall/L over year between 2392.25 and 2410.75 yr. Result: 0.12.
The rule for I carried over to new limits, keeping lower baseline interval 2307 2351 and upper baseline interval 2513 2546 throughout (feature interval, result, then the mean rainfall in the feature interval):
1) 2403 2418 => 1.9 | 5.84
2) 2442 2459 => 0.6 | 6.48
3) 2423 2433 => 0.3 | 6.52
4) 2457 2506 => 1.1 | 6.56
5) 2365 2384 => 9.1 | 3.5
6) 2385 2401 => 3.1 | 5.41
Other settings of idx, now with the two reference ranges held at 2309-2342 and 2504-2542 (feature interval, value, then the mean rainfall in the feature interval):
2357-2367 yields 0.45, 4.58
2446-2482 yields 0.07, 6.43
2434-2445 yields 0.07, 6.43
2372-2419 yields 0.33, 5.09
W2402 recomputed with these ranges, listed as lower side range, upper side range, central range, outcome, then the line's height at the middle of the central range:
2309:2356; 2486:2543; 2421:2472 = 0.05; 6.72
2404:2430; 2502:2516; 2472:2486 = 0.05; 6.63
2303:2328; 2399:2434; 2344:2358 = 0.23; 6.93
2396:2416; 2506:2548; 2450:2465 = -0.03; 6.22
